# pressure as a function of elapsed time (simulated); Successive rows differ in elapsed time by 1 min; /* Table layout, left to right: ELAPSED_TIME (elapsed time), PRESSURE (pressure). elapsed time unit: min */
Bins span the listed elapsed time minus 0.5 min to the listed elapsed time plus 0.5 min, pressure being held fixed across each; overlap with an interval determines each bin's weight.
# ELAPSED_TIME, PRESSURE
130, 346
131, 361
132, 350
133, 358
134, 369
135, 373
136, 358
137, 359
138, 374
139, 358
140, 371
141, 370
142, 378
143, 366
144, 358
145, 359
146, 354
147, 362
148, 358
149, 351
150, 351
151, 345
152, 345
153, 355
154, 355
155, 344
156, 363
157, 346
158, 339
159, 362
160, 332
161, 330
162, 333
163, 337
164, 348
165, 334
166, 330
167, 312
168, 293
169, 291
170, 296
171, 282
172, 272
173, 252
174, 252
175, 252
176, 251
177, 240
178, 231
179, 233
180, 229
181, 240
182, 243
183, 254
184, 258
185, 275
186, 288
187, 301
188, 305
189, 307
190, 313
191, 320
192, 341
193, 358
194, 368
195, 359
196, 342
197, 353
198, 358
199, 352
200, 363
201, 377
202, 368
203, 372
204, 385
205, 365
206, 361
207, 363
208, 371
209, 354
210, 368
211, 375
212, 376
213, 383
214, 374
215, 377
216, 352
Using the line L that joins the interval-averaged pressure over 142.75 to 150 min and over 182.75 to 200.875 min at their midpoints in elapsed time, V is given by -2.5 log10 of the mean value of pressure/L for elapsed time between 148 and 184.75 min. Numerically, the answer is 0.14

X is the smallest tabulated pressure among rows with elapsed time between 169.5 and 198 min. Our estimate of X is 229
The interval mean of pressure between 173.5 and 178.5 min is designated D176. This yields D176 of 245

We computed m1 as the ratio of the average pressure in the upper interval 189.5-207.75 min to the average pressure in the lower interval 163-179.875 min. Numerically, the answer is 1.3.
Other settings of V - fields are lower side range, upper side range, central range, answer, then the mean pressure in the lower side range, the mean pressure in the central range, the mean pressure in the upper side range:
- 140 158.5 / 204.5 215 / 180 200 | 0.172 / 356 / 312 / 369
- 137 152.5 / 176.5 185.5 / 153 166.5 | -0.103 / 360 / 343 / 245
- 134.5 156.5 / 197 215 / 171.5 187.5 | 0.390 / 359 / 254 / 368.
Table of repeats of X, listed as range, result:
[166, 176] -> 251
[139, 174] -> 252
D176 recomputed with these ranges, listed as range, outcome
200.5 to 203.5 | 372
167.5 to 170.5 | 293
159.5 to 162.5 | 332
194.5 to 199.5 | 353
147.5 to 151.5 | 351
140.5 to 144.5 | 368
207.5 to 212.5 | 369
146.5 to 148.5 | 360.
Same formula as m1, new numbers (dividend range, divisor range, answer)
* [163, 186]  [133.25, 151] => 0.75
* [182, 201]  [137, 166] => 0.91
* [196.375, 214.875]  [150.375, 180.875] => 1.20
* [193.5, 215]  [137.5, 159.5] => 1.02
